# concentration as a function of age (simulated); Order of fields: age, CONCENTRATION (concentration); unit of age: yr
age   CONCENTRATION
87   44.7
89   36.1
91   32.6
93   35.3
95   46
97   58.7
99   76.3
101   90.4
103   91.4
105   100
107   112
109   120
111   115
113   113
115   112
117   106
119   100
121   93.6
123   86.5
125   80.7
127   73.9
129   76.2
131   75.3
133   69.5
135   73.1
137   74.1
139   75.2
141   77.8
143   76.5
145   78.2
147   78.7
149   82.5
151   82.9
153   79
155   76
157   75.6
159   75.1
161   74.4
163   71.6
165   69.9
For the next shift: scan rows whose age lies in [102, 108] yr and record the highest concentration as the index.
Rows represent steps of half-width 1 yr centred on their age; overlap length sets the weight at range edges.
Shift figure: 112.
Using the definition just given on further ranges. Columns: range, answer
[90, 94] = 35.3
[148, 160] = 82.9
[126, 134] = 76.2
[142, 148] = 78.7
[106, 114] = 120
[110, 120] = 115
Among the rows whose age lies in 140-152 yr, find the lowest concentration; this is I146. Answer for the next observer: 76.5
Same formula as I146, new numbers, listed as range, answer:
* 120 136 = 69.5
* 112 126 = 80.7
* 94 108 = 46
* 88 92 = 32.6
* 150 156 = 76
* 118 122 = 93.6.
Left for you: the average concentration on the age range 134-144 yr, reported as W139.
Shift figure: 75.3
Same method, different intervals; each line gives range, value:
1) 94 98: 52.4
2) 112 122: 105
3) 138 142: 76.5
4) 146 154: 80.8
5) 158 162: 74.8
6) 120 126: 86.9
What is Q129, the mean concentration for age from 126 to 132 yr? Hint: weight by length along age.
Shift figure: 75.1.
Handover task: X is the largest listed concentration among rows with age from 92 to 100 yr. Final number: 76.3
